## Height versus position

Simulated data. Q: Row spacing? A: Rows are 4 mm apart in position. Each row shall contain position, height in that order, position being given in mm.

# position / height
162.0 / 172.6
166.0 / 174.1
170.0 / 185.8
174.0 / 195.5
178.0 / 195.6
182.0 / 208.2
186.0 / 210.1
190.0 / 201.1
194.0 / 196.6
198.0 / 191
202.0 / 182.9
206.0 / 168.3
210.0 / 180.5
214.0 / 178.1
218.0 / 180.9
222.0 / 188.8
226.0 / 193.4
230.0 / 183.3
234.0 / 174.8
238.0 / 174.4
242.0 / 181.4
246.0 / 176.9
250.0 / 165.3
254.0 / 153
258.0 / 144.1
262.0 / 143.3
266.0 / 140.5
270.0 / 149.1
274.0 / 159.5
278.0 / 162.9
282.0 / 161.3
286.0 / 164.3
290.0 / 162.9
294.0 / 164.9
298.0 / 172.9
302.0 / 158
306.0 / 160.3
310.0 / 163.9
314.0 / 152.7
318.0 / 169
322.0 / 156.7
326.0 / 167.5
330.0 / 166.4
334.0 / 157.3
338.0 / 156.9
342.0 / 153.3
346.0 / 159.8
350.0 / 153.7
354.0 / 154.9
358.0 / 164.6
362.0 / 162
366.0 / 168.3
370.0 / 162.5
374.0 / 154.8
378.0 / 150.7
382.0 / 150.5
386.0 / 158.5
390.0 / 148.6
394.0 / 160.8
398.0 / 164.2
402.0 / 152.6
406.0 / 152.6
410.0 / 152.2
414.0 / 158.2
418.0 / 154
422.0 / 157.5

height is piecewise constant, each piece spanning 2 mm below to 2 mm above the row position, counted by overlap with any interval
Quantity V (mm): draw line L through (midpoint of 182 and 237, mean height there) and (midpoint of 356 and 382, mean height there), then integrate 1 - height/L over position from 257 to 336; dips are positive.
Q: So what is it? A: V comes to 6.0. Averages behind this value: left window 187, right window 160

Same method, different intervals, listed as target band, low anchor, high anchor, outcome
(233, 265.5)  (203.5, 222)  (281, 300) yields 1.83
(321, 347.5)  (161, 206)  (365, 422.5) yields 1.02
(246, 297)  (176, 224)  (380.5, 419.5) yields 5.90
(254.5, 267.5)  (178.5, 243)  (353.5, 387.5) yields 2.51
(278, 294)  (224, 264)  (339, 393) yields 0.18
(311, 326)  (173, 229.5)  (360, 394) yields 0.66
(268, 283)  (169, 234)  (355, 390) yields 1.53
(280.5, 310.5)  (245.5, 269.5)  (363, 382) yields -1.83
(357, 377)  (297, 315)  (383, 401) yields -0.41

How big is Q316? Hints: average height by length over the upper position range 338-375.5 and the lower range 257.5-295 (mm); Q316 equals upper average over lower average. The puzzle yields 1.02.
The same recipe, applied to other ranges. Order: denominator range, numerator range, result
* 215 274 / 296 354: 0.96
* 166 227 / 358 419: 0.83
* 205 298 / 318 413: 0.94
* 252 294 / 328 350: 1.02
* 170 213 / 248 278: 0.79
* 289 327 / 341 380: 0.97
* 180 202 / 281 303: 0.82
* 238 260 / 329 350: 0.96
